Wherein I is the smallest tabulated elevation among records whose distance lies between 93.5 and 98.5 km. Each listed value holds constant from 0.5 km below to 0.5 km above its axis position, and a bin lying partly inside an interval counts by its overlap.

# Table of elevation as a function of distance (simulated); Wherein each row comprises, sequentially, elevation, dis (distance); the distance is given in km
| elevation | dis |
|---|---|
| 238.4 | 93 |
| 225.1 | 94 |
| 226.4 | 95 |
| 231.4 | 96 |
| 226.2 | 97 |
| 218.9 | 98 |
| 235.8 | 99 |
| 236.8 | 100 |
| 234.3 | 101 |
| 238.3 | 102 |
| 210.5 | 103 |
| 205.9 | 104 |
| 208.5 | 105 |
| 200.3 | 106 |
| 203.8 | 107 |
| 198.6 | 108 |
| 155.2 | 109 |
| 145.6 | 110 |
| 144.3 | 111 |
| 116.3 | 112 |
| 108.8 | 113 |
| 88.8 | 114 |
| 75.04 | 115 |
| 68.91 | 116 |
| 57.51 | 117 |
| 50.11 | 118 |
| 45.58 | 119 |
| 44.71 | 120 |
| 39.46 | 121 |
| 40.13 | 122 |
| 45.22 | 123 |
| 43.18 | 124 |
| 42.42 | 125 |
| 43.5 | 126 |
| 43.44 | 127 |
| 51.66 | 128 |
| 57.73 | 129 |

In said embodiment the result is 218.9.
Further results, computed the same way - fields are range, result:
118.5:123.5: 39.46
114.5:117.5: 57.51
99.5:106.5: 200.3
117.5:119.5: 45.58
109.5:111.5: 144.3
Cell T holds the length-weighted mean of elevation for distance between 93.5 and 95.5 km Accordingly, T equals 226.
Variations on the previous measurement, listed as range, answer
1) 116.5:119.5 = 51.1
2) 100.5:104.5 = 222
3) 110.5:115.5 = 107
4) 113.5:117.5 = 72.6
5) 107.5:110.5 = 166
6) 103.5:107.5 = 205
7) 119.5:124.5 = 42.5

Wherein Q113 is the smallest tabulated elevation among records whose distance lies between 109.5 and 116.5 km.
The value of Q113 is 68.91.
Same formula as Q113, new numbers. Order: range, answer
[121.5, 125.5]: 40.13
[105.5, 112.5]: 116.3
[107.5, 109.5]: 155.2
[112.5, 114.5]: 88.8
